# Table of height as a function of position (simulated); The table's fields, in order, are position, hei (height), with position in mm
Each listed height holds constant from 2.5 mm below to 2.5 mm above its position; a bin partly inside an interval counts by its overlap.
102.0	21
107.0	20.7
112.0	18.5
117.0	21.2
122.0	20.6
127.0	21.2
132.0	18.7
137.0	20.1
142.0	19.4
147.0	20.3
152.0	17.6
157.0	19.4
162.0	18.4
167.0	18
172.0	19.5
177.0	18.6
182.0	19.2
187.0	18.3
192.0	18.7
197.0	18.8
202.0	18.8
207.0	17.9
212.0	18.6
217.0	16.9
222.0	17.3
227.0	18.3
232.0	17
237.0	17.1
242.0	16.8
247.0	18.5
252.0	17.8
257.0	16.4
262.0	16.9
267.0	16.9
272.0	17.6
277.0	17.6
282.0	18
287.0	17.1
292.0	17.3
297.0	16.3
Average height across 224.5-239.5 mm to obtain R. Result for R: 17.5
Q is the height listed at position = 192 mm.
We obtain 18.7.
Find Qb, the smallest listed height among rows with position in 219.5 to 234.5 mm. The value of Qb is 17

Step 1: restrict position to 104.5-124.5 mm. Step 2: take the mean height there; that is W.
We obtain 20.2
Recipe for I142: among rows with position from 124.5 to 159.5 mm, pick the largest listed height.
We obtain 21.2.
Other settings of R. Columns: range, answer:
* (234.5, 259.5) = 17.3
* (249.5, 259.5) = 17.1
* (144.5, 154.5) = 18.9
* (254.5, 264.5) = 16.6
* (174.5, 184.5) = 18.9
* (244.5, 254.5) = 18.1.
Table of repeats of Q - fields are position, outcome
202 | 18.8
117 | 21.2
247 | 18.5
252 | 17.8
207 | 17.9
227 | 18.3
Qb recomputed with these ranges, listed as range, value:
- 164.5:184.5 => 18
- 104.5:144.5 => 18.5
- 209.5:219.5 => 16.9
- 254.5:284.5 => 16.4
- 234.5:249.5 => 16.8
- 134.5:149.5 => 19.4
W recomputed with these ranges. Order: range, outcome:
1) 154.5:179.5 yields 18.8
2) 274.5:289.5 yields 17.6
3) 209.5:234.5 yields 17.6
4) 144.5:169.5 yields 18.7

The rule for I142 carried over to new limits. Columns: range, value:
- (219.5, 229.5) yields 18.3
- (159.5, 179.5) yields 19.5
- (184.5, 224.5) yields 18.8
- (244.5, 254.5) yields 18.5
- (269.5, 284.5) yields 18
